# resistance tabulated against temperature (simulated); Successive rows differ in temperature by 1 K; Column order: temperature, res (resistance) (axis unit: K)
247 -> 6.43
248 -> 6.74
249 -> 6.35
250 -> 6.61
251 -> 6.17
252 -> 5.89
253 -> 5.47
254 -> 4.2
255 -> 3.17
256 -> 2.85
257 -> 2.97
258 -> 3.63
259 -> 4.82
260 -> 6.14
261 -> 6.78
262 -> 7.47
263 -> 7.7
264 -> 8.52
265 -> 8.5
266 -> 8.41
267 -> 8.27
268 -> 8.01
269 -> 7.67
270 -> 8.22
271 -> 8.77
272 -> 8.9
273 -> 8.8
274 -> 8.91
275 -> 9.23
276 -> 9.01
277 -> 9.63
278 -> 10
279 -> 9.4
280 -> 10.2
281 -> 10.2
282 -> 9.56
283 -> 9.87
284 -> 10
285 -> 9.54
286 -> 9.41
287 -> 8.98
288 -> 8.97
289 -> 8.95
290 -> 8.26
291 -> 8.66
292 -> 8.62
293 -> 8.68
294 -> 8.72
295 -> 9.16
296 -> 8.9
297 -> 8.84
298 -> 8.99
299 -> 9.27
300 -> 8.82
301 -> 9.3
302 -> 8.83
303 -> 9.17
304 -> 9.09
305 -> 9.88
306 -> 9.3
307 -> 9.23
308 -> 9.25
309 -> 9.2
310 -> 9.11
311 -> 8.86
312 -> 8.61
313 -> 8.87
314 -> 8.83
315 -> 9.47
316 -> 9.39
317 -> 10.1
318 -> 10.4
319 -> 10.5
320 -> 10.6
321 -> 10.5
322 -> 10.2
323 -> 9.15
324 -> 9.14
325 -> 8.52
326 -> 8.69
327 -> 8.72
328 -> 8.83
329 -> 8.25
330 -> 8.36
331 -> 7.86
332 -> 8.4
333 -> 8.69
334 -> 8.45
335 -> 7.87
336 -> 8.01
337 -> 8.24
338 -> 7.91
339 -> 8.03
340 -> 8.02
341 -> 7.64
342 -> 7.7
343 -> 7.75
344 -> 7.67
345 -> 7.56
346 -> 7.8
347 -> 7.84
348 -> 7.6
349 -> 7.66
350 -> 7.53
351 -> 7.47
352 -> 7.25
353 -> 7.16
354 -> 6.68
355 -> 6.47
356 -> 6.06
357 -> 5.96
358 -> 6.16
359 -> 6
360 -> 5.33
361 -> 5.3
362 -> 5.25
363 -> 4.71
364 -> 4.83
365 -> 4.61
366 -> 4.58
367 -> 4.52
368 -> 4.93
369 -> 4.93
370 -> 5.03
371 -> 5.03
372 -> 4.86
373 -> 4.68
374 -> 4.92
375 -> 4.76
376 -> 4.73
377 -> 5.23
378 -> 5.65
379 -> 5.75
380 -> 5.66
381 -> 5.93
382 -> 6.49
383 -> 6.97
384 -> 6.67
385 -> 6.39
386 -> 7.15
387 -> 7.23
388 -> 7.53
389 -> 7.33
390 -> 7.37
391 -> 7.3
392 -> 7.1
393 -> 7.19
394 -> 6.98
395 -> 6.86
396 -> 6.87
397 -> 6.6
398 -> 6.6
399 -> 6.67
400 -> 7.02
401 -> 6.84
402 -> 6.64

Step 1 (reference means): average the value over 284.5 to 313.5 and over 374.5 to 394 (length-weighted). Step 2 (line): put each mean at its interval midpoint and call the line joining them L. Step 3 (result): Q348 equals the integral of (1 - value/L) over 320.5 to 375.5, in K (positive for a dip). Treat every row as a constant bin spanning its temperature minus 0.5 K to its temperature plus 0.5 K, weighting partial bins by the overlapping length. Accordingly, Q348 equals 4.3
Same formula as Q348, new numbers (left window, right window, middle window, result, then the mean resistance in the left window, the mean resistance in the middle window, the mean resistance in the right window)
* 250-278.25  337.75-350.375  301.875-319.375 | -4.44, 7.04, 9.34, 7.75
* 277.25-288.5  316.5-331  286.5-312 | 1.45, 9.65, 8.99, 9.37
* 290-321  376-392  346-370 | 4.54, 9.23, 6.05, 6.54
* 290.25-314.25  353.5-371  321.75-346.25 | -4.18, 9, 8.28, 5.36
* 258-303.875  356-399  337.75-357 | -1.80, 8.68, 7.42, 5.91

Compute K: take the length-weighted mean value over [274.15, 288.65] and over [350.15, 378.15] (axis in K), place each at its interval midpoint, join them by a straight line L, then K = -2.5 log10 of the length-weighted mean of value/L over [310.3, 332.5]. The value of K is -0.21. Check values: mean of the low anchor 9.55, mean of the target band 9.19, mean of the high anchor 5.49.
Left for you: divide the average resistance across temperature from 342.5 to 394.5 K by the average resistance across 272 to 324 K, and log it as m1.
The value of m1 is 0.67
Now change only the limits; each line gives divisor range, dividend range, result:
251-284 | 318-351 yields 1.12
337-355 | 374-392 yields 0.84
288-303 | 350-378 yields 0.62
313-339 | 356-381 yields 0.58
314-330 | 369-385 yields 0.58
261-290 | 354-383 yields 0.60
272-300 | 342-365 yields 0.72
